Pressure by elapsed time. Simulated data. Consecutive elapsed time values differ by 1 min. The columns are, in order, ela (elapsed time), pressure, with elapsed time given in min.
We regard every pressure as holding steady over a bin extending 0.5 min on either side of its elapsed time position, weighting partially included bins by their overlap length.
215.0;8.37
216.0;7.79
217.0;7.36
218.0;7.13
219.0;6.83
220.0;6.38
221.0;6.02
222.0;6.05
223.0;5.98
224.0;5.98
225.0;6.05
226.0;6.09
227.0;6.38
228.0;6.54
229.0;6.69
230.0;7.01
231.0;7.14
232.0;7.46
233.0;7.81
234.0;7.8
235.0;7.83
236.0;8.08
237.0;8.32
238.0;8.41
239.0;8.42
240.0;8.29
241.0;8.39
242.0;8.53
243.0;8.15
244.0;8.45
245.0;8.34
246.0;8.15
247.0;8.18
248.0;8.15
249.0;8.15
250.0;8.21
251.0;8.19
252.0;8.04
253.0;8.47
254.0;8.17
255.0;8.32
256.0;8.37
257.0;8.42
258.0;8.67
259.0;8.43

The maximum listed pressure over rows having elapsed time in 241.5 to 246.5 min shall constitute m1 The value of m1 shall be 8.53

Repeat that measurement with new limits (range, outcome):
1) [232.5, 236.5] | 8.08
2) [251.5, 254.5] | 8.47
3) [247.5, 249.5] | 8.15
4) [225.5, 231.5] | 7.14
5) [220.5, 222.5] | 6.05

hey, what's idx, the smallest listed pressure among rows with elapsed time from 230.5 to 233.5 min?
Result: 7.14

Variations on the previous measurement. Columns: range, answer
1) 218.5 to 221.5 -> 6.02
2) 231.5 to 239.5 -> 7.46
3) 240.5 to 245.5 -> 8.15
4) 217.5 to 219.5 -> 6.83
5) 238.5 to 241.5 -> 8.29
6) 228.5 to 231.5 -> 6.69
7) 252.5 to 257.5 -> 8.17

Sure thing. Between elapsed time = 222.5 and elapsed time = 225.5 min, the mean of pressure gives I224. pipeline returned 6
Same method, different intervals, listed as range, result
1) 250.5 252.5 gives 8.11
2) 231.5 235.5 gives 7.72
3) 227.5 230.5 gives 6.75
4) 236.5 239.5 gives 8.38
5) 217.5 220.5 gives 6.78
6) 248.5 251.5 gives 8.18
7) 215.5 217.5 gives 7.58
